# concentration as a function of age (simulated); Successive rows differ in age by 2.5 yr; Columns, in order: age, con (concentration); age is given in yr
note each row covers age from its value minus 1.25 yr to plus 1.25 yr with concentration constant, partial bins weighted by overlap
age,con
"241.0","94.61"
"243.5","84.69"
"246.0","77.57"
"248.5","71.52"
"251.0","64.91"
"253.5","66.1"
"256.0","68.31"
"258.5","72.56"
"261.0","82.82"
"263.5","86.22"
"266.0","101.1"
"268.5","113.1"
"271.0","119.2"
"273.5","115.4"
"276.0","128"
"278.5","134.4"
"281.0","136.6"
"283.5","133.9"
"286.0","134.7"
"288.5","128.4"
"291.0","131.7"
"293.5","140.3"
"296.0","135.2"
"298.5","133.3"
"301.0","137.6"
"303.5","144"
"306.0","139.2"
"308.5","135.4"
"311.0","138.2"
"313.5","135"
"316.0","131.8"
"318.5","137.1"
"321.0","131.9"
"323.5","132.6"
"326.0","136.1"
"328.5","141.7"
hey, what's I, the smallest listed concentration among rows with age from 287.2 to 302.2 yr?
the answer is 128.4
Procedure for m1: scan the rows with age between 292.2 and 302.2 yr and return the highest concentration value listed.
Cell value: 140.3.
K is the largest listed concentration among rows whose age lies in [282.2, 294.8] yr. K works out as 140.3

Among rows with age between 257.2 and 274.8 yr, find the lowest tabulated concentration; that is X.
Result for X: 72.56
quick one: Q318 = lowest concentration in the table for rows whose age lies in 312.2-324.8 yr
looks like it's 131.8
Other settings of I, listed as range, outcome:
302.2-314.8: 135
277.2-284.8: 133.9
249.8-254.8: 64.91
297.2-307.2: 133.3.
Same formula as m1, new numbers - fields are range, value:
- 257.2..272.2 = 119.2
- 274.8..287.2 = 136.6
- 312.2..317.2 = 135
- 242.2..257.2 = 84.69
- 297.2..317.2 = 144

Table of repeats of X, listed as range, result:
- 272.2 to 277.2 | 115.4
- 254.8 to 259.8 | 68.31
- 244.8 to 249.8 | 71.52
